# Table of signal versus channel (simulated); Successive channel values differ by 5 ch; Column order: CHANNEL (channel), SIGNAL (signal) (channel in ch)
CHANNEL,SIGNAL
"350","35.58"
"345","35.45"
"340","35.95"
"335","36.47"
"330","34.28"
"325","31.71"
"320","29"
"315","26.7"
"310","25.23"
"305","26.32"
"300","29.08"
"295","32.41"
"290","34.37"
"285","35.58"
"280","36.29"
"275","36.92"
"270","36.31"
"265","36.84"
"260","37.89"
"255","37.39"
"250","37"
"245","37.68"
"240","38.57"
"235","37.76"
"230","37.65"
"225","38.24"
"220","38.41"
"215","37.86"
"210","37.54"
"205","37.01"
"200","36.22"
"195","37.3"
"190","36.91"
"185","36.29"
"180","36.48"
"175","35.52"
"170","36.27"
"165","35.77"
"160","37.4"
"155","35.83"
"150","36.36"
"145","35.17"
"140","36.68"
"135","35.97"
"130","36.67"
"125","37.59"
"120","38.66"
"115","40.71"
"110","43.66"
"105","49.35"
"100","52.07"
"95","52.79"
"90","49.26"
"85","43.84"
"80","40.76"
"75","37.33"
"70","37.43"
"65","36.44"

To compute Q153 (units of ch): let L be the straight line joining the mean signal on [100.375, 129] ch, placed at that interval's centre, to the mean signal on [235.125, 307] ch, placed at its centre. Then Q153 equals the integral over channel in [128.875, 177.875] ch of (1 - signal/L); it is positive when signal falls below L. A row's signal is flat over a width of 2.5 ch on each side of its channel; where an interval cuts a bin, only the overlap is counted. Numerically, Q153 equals 5.5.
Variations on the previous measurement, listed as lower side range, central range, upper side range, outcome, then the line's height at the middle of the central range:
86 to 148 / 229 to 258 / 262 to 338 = -1.7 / 35.6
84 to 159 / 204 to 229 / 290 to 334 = -1.5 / 35.7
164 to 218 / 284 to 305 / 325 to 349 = 2.2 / 35.6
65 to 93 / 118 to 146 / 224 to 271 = 2.4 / 40.2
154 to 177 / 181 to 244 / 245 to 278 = -1.4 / 36.6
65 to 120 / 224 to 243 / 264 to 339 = -0.9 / 36.3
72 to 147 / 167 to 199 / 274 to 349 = 1.7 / 38.5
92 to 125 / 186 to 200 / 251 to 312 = 1.1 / 39.9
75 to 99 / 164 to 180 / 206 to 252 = 2.0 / 41.1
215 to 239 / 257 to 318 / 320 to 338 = 4.5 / 35.3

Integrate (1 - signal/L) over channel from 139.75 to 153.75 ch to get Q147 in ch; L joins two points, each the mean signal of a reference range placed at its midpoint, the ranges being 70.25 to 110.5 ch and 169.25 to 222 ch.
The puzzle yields 1.7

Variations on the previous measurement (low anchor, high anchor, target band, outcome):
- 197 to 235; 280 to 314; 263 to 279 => -1.8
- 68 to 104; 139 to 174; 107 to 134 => 0.9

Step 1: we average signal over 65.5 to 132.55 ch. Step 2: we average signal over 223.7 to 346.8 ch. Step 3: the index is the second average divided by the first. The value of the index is 0.80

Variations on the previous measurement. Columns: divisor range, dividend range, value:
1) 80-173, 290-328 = 0.71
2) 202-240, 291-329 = 0.77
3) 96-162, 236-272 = 0.93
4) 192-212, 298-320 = 0.73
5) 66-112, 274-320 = 0.69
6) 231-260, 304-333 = 0.77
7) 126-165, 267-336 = 0.88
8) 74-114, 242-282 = 0.80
